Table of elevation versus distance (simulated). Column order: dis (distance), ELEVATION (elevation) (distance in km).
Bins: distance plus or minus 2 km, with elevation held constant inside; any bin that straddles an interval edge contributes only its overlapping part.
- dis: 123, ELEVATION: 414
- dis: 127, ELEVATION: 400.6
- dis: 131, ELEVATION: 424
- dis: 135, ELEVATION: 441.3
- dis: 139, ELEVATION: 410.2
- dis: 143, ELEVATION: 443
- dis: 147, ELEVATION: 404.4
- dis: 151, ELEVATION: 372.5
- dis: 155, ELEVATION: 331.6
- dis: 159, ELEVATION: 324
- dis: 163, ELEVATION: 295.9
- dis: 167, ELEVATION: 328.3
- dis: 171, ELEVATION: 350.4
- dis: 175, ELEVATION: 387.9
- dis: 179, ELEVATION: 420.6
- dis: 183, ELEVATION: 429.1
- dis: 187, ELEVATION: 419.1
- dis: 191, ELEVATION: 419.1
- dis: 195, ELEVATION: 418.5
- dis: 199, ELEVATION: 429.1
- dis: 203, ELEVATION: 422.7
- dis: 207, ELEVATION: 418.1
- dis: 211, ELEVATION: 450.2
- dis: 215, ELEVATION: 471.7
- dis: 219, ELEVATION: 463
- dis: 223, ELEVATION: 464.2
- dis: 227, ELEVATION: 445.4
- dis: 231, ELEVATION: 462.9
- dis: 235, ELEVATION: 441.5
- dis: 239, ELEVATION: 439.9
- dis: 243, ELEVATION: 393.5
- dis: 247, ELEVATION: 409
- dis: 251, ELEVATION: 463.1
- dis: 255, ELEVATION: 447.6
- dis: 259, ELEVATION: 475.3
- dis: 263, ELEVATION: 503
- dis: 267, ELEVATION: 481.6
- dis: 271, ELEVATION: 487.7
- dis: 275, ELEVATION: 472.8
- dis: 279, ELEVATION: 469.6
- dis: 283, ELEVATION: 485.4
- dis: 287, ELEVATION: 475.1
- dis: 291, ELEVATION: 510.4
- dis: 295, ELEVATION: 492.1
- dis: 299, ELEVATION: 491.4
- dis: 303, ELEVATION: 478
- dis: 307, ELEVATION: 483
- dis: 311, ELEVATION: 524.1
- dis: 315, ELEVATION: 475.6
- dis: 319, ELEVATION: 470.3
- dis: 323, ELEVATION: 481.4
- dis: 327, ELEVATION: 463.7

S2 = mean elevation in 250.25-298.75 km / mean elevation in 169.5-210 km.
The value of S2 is 1.16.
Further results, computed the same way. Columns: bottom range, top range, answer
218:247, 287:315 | 1.12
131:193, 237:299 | 1.21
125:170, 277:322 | 1.28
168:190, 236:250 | 1.05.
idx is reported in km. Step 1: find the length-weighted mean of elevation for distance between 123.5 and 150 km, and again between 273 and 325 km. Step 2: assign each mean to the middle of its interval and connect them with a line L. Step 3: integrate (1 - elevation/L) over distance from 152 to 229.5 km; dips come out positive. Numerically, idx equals 6.5 km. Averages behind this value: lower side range 418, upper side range 485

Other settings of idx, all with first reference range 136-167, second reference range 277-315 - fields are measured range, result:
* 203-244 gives -1.62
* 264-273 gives -0.40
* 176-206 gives -1.49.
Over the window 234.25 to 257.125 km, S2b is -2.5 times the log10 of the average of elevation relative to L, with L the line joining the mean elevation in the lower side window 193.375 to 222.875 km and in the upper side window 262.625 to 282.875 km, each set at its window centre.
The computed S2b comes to 0.078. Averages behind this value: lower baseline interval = 441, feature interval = 432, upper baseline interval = 482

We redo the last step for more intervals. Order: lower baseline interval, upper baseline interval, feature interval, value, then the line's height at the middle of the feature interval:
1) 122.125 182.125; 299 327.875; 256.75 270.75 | -0.08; 453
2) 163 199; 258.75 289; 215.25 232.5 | -0.06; 434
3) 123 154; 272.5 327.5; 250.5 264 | -0.01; 465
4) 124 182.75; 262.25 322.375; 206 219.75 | -0.06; 427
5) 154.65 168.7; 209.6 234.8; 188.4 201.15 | -0.07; 395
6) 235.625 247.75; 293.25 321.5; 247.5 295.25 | -0.07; 449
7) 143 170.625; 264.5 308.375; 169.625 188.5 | -0.08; 373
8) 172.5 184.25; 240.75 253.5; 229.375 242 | -0.06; 421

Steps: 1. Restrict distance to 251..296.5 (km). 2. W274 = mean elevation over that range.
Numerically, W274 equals 481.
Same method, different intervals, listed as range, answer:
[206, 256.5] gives 444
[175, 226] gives 434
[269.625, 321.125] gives 486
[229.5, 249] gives 428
